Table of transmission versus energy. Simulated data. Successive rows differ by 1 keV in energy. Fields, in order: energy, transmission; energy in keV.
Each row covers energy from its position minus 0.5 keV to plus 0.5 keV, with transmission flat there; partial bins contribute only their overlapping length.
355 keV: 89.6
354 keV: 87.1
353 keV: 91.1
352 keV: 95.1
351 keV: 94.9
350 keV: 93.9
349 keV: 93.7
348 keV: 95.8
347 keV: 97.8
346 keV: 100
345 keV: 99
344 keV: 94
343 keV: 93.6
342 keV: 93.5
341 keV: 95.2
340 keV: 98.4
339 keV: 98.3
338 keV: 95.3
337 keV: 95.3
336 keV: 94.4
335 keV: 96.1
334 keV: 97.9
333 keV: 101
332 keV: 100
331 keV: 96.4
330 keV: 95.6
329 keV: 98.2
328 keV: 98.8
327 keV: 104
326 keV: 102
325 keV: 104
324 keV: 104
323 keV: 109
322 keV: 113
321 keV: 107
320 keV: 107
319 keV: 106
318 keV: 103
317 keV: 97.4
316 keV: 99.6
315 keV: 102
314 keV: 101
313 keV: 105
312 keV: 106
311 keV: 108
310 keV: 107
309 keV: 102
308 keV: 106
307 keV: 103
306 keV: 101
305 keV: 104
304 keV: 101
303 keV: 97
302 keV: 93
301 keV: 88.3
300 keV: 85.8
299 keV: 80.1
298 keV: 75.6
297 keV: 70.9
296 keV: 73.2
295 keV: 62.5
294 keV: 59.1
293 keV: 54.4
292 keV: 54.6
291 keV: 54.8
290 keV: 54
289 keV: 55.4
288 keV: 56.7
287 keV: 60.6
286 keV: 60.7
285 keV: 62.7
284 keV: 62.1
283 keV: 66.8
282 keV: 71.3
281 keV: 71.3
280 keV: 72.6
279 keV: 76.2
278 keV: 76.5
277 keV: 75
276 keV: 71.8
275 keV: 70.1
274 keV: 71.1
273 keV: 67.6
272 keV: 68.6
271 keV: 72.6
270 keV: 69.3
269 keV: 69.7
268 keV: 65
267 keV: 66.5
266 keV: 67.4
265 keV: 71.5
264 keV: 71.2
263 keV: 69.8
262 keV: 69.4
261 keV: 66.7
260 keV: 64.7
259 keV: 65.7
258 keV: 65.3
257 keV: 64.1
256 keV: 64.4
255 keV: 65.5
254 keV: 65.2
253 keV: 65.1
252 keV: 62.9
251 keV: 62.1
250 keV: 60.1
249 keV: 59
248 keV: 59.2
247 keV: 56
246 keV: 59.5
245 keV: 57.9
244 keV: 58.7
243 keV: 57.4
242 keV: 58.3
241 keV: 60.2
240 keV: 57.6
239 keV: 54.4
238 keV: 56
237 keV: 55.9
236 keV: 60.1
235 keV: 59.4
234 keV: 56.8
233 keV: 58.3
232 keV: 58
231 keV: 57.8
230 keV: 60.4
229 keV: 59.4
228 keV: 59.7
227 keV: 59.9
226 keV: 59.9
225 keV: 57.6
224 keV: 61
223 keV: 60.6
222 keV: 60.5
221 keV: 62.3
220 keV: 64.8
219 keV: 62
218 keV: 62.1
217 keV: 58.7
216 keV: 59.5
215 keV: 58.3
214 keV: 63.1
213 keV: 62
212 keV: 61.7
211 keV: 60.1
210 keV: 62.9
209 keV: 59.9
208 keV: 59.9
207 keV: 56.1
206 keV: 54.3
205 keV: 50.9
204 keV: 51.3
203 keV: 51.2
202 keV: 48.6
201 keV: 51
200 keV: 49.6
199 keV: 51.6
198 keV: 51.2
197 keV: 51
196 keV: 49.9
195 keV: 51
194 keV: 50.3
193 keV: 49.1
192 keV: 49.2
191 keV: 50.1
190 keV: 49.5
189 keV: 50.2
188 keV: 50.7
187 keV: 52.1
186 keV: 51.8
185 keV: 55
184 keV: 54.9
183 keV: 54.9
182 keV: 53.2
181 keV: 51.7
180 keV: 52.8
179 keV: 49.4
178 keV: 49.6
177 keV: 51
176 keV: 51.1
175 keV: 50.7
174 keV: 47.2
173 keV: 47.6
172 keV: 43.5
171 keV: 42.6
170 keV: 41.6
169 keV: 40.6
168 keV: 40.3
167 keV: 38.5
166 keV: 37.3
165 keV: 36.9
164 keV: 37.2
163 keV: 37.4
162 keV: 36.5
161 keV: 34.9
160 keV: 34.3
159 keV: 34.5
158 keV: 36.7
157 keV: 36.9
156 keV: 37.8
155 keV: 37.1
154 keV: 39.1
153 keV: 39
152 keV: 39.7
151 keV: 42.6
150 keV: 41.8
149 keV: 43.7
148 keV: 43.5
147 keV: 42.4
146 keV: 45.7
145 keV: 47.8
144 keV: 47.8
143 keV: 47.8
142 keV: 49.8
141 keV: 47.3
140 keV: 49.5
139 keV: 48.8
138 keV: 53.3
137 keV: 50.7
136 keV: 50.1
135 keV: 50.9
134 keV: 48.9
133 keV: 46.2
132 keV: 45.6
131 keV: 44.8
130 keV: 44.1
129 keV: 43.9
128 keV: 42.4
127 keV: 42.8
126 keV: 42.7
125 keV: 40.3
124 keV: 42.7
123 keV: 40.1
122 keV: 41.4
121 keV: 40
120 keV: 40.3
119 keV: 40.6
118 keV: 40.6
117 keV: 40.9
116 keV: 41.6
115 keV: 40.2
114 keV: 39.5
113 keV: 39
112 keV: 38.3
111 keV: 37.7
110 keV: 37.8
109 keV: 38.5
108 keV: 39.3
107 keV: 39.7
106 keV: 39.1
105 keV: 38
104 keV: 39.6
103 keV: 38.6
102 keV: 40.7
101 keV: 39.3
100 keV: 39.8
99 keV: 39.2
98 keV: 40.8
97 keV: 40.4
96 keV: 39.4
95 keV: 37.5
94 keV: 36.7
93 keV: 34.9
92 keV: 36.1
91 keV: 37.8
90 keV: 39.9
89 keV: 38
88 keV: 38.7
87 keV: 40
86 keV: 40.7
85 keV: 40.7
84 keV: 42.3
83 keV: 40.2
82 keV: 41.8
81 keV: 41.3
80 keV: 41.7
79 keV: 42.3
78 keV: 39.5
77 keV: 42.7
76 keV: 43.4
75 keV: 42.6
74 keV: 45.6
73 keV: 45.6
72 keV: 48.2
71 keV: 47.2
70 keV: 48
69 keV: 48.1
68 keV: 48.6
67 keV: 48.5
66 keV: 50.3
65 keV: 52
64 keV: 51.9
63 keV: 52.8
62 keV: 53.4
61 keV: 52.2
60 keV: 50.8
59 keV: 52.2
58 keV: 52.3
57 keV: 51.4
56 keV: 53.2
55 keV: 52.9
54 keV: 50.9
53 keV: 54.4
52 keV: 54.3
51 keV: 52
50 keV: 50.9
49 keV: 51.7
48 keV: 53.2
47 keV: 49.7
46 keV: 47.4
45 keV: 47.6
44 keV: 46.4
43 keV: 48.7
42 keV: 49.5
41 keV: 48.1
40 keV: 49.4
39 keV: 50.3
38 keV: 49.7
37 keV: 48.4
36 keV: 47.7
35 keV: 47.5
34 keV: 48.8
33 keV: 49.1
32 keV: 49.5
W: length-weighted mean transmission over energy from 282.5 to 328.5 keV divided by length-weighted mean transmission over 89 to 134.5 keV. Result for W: 2.2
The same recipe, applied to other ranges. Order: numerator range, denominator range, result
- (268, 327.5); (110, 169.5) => 1.99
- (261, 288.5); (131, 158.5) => 1.53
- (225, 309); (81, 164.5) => 1.64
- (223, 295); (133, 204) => 1.36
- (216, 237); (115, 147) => 1.33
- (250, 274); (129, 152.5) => 1.44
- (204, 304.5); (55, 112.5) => 1.49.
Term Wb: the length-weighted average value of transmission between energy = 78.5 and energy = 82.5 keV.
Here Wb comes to 41.8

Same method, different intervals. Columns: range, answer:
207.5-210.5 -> 60.9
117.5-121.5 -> 40.4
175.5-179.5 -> 50.3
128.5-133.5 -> 44.9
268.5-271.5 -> 70.5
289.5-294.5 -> 55.4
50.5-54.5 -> 52.9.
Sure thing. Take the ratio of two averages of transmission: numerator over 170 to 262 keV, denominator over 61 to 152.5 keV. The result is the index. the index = 1.31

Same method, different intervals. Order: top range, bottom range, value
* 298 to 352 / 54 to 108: 2.26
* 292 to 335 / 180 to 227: 1.72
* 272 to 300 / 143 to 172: 1.67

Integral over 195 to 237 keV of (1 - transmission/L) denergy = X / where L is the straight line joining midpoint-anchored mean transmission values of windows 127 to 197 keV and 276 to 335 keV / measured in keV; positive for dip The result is 2.5 keV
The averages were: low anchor 45.6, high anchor 87.2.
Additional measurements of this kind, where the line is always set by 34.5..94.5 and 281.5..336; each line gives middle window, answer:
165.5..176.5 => 3.61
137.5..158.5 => 5.94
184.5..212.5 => 6.79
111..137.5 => 6.57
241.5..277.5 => 6.68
